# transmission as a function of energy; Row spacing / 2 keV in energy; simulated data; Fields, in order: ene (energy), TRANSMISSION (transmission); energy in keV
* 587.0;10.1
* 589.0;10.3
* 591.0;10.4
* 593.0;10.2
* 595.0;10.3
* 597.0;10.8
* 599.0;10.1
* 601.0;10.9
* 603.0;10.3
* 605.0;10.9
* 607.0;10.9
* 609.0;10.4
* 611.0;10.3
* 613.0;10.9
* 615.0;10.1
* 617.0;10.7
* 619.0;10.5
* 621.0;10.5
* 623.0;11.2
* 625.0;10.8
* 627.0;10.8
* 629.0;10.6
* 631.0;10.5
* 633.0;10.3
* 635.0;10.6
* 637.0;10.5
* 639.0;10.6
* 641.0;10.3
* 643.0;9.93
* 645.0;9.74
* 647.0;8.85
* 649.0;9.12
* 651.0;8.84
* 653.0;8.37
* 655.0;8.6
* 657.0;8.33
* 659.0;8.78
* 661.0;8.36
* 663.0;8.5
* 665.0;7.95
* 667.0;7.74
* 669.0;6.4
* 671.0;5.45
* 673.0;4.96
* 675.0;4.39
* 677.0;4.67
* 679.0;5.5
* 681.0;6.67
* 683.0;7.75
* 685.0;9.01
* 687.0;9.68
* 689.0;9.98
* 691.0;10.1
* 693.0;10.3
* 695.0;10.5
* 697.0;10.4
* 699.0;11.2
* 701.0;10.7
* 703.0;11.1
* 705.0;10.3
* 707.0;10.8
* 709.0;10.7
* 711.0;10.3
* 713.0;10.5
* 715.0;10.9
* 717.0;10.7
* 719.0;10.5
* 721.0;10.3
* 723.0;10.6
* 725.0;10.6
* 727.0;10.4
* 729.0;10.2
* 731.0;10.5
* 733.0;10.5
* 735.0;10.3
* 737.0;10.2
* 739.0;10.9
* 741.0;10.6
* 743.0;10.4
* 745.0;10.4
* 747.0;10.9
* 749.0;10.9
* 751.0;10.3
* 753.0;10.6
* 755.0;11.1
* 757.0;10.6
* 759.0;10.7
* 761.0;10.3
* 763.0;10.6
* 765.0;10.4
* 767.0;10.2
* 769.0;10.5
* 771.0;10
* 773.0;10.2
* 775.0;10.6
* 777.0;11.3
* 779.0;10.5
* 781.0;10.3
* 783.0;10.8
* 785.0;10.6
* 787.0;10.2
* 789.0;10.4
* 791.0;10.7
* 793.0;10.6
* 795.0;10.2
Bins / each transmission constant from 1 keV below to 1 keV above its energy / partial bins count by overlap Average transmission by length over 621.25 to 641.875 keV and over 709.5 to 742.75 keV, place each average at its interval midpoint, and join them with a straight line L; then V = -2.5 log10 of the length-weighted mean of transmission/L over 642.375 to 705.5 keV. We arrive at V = 0.24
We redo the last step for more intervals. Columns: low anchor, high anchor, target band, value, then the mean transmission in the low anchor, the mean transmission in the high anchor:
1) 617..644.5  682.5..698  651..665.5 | 0.20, 10.5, 9.78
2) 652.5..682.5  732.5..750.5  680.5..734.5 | -0.15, 6.97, 10.6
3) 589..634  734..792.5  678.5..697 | 0.17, 10.6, 10.5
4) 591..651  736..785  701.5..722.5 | -0.01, 10.4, 10.6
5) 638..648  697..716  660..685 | 0.47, 9.88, 10.7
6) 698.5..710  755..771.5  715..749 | 0.01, 10.8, 10.5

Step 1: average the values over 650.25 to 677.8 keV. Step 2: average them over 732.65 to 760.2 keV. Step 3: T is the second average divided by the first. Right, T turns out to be 1.46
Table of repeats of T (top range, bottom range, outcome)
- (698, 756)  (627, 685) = 1.27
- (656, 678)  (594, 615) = 0.65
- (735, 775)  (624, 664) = 1.09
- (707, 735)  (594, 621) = 1.00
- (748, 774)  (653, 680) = 1.51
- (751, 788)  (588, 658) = 1.03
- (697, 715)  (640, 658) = 1.17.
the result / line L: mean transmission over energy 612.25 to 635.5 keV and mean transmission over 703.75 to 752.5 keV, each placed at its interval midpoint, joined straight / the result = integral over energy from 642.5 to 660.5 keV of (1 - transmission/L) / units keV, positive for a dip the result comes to 2.9 keV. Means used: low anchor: 10.6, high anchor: 10.5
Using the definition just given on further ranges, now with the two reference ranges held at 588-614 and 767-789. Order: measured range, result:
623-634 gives -0.2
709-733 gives 0.0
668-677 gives 4.5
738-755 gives -0.3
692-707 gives -0.2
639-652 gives 1.2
